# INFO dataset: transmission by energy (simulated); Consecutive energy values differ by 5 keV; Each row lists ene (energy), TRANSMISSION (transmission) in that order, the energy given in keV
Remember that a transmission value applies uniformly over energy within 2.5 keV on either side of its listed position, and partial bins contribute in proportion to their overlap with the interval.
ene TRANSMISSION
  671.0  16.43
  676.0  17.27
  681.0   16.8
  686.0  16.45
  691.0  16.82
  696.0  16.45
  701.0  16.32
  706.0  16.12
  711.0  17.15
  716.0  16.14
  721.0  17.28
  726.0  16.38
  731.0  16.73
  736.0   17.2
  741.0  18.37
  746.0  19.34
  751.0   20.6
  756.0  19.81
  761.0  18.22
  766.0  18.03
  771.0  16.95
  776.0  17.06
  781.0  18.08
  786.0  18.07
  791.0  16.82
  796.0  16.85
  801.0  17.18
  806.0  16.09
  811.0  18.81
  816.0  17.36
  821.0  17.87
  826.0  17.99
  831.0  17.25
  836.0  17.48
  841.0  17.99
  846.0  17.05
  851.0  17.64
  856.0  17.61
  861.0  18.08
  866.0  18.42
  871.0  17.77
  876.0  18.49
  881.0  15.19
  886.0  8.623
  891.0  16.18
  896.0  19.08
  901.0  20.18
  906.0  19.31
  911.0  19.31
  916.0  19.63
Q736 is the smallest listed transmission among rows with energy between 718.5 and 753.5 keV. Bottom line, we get 16.38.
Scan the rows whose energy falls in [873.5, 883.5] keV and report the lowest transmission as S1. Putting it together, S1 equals 15.19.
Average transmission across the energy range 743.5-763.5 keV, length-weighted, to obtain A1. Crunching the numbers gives 19.5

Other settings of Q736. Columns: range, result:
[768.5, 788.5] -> 16.95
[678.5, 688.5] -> 16.45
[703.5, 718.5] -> 16.12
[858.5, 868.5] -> 18.08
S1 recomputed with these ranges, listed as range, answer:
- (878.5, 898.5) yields 8.623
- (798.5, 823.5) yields 16.09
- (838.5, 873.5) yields 17.05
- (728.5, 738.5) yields 16.73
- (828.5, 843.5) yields 17.25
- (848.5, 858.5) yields 17.61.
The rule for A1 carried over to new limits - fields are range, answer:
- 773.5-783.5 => 17.6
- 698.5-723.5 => 16.6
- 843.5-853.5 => 17.3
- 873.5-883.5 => 16.8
